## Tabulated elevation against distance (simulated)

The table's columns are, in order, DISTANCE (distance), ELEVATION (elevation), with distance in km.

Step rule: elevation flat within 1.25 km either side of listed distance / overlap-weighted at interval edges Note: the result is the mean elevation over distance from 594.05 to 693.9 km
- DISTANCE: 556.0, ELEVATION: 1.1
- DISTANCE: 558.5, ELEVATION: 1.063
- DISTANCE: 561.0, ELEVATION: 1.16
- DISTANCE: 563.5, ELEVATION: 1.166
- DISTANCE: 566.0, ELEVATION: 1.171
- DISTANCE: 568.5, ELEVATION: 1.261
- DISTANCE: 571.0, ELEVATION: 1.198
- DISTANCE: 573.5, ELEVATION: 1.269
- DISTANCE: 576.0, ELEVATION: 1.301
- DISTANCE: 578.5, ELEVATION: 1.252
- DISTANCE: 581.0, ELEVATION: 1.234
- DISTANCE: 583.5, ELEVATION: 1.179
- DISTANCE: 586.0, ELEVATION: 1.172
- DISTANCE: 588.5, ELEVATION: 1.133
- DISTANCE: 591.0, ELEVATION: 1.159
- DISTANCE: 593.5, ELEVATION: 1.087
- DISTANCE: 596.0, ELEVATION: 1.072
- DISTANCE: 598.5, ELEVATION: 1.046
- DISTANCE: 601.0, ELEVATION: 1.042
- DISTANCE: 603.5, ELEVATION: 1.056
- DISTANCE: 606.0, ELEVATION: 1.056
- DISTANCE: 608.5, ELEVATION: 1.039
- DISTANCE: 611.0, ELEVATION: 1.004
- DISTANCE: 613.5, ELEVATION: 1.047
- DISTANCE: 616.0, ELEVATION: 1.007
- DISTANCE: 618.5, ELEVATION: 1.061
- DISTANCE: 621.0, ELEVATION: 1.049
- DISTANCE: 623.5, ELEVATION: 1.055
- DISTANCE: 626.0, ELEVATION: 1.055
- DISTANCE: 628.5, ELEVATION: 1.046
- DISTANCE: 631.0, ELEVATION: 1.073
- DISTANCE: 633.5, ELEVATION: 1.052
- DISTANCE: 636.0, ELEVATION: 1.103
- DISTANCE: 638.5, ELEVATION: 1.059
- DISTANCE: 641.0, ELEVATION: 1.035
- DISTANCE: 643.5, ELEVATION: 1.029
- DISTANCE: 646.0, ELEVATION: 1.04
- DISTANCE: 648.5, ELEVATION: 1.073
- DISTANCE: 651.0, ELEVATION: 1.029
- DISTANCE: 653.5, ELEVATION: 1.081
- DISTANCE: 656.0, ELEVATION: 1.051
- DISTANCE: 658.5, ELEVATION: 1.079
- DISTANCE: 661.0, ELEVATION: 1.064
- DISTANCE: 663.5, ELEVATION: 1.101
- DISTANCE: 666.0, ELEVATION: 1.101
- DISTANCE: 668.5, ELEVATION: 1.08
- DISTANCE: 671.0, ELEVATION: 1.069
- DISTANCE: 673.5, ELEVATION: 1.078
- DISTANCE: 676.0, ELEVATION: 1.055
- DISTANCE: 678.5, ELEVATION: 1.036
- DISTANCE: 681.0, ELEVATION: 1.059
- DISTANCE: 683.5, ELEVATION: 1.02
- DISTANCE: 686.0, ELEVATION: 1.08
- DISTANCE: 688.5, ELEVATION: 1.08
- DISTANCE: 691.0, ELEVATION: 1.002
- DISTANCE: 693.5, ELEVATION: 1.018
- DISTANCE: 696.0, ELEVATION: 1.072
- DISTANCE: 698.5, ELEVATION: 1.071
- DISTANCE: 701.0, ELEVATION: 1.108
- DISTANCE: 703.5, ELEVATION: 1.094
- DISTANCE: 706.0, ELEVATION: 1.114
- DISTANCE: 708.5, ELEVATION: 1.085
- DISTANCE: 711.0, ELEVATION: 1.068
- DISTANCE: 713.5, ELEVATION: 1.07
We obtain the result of 1.06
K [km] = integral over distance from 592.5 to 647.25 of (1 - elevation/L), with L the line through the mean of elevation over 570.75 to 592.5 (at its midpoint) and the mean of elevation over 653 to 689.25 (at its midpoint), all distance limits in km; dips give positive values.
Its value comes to 4.7 km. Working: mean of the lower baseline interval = 1.21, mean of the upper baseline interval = 1.07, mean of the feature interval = 1.05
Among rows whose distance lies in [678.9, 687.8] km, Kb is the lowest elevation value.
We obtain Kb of 1.02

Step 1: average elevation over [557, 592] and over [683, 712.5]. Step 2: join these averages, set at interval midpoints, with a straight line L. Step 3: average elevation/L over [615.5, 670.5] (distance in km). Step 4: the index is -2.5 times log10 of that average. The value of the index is 0.06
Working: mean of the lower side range 1.19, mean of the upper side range 1.07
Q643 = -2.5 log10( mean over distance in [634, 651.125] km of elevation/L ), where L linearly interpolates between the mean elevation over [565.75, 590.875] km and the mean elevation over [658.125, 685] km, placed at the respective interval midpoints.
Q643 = 0.06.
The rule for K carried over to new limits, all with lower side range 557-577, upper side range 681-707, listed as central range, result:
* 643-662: 0.9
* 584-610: 1.7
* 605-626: 1.9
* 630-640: 0.5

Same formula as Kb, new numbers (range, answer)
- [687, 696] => 1.002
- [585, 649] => 1.004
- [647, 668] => 1.029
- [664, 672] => 1.069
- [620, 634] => 1.046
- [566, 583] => 1.171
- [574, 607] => 1.042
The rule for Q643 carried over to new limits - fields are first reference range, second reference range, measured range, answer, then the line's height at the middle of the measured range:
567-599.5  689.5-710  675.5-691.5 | 0.04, 1.09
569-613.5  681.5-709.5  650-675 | 0.02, 1.09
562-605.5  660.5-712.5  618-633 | 0.07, 1.12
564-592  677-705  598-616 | 0.13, 1.17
